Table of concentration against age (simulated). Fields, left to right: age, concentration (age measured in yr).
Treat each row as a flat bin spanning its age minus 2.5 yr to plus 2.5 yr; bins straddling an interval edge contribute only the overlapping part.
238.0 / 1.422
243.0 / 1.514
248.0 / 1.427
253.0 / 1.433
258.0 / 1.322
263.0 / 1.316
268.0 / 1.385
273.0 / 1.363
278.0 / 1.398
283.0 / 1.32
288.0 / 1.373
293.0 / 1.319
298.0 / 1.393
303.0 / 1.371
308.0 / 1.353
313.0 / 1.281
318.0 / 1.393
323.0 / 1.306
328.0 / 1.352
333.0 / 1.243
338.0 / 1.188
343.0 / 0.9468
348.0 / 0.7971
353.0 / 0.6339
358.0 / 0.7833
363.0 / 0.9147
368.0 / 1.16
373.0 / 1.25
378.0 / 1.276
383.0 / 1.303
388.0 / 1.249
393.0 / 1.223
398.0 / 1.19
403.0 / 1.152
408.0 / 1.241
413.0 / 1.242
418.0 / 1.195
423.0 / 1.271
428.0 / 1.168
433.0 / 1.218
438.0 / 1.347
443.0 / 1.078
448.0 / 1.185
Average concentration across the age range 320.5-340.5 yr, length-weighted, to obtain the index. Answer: 1.27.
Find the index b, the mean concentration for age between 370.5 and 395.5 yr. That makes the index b 1.26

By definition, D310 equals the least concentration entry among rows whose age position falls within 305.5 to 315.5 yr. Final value 1.281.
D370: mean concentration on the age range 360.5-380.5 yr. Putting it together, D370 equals 1.15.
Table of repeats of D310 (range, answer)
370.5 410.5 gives 1.152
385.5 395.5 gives 1.223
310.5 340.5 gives 1.188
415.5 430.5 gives 1.168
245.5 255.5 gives 1.427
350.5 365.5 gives 0.6339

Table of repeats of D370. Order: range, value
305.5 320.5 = 1.34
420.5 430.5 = 1.22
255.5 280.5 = 1.36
